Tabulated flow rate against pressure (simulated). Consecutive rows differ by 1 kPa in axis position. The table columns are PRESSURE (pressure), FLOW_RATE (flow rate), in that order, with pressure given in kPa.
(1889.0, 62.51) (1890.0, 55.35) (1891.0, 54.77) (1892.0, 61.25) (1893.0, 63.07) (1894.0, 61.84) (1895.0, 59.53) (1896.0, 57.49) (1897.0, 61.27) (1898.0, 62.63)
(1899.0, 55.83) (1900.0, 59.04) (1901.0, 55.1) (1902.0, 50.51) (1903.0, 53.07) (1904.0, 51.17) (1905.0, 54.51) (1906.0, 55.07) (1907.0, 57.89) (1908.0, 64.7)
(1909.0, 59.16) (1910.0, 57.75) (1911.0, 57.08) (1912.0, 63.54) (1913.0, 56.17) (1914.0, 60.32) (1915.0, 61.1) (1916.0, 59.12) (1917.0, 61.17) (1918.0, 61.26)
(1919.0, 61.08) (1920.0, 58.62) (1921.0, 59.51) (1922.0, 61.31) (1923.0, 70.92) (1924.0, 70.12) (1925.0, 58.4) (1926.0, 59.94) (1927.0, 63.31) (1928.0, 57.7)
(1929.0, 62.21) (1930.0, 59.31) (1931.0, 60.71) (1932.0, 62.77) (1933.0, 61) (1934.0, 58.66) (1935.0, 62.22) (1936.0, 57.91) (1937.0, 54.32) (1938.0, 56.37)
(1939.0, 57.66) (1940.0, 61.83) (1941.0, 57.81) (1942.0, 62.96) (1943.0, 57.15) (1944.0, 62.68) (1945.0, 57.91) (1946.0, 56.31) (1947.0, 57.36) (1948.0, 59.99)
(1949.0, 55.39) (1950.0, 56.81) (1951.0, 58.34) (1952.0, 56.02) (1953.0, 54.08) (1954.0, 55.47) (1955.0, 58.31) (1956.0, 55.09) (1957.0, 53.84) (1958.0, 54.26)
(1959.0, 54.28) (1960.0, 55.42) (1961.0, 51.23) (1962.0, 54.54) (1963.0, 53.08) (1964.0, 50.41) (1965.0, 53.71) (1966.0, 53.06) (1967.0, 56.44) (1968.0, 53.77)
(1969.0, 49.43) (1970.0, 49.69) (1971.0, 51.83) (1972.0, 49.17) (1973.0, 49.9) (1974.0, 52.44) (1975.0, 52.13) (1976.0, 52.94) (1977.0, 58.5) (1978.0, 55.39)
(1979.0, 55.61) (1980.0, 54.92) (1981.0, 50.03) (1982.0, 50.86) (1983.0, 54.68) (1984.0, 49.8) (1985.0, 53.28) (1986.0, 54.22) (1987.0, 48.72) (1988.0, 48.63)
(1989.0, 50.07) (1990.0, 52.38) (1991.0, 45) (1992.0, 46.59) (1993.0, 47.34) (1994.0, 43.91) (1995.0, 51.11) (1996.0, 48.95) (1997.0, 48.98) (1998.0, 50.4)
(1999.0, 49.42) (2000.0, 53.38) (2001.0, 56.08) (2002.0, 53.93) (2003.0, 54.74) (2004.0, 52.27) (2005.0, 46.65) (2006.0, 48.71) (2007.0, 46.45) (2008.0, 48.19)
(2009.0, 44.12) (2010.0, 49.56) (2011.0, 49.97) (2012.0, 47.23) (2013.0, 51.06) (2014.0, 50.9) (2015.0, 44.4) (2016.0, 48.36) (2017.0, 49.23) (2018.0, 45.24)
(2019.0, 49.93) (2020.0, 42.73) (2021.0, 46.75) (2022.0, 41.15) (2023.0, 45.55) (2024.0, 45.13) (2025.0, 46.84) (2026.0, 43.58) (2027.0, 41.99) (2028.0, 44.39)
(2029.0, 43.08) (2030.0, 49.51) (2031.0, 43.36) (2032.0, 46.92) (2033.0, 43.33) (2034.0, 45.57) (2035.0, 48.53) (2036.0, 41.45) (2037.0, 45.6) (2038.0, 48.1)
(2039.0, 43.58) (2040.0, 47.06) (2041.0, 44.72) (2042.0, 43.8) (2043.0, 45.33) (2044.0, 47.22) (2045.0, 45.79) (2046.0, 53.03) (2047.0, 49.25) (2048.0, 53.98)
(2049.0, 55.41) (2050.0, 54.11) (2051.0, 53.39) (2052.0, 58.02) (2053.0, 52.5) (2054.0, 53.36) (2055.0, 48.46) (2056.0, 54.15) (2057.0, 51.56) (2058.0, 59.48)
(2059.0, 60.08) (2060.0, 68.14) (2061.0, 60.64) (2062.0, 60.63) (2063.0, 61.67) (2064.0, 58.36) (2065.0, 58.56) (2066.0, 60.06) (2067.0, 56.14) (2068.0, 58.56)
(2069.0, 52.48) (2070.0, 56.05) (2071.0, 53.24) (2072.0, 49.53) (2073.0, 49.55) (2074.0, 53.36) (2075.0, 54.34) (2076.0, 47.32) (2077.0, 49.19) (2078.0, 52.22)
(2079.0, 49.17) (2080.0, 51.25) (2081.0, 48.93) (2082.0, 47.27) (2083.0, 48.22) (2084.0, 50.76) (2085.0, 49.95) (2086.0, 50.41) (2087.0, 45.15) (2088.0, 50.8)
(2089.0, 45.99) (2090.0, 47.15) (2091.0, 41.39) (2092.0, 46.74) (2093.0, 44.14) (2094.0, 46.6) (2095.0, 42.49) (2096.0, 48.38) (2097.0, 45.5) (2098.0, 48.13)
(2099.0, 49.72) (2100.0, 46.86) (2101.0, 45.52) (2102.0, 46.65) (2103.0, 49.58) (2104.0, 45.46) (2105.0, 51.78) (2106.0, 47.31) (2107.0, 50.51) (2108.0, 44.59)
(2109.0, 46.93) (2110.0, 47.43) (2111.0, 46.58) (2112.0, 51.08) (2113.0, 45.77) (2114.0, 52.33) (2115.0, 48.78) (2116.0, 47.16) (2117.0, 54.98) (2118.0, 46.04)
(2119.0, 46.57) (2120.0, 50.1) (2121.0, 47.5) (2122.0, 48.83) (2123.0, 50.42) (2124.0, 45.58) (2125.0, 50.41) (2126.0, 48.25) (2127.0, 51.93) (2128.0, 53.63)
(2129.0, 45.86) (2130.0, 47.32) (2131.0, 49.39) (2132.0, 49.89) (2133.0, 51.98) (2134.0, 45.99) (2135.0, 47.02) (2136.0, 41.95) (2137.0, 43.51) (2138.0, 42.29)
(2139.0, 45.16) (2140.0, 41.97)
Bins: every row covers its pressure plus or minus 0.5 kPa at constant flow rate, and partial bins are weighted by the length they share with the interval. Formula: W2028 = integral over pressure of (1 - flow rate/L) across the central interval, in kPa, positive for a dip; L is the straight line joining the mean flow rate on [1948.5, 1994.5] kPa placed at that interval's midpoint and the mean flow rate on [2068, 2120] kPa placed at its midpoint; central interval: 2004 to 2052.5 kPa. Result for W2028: 3.33 kPa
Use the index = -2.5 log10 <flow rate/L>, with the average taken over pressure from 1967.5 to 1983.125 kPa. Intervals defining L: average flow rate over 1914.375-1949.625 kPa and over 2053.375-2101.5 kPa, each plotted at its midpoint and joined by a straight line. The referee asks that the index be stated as 0.10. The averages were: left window 60.2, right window 51.6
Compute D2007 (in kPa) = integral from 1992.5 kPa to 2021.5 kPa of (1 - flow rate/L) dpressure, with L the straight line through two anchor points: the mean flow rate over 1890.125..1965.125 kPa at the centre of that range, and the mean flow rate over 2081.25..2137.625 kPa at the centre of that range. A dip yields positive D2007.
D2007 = 2.6 kPa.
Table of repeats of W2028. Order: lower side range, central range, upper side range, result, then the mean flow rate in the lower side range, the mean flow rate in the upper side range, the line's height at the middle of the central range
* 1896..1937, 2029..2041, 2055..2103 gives 1.8 kPa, 59.5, 51.5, 53.7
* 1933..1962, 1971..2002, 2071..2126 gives 2.1 kPa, 57.2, 48.3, 54.9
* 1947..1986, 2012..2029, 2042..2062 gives 2.5 kPa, 53.8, 53.8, 53.8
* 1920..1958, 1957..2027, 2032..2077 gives 7.3 kPa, 59.2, 52.3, 56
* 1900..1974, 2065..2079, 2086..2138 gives -0.9 kPa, 57.4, 47.7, 49.9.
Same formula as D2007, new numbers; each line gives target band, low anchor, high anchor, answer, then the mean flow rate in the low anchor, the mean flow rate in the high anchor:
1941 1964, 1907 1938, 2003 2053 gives 0.2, 60.6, 47.5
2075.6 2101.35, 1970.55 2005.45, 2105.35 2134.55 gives 0.9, 51.3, 48.7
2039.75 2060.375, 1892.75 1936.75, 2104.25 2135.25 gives 0.0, 59.6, 48.8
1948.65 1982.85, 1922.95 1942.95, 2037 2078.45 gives 2.8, 60.5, 53.1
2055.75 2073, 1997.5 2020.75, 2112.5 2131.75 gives -2.9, 49.2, 49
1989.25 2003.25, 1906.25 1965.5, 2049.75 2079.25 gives 1.7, 58.6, 55.2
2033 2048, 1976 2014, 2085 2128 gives 0.9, 50.6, 47.9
